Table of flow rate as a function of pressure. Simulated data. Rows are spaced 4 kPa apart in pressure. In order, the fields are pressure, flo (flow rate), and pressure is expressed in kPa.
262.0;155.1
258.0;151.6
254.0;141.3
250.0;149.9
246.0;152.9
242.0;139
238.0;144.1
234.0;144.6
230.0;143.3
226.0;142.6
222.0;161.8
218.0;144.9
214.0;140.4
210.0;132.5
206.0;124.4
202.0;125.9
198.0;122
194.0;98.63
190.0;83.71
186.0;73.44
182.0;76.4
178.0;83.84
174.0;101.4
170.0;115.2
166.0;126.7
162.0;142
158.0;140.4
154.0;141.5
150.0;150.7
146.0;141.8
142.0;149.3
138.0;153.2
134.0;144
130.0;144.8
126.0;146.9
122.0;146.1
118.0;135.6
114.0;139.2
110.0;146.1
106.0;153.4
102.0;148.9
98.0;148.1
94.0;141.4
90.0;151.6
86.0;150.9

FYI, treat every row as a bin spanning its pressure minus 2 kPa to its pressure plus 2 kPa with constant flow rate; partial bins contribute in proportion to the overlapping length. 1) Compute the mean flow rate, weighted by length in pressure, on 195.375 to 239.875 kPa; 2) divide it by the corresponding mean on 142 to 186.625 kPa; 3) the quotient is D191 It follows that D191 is 1.1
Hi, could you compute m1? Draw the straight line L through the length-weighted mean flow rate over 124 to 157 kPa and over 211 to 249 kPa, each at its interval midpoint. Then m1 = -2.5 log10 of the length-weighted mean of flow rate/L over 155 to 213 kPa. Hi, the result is 0.293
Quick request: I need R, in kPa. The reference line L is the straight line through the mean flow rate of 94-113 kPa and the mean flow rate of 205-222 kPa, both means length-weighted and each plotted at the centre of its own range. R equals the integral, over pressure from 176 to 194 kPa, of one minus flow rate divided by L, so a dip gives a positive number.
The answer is 7.6 kPa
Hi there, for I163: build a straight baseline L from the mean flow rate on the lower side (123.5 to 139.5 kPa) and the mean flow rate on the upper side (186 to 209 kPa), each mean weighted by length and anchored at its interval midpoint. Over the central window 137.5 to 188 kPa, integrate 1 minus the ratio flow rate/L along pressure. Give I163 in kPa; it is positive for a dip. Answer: 3.2 kPa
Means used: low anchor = 147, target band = 122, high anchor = 109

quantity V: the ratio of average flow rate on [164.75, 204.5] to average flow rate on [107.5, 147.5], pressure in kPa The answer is 0.69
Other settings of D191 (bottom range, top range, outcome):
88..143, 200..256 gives 0.97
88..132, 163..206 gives 0.71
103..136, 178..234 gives 0.83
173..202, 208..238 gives 1.55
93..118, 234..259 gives 1.00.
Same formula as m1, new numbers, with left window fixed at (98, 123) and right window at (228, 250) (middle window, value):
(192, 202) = 0.27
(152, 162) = 0.03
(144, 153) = 0.00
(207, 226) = 0.01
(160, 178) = 0.23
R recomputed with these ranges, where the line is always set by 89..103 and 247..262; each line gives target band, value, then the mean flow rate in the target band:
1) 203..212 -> 1.2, 128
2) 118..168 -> 1.4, 144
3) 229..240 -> 0.3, 144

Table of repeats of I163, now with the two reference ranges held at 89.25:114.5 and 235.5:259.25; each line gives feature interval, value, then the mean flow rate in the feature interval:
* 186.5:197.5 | 4.0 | 93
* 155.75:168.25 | 0.9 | 136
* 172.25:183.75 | 4.7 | 87.1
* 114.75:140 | 0.4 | 145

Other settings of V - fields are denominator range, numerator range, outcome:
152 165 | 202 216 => 0.94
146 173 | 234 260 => 1.08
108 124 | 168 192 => 0.63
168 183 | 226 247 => 1.51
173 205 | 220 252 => 1.53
